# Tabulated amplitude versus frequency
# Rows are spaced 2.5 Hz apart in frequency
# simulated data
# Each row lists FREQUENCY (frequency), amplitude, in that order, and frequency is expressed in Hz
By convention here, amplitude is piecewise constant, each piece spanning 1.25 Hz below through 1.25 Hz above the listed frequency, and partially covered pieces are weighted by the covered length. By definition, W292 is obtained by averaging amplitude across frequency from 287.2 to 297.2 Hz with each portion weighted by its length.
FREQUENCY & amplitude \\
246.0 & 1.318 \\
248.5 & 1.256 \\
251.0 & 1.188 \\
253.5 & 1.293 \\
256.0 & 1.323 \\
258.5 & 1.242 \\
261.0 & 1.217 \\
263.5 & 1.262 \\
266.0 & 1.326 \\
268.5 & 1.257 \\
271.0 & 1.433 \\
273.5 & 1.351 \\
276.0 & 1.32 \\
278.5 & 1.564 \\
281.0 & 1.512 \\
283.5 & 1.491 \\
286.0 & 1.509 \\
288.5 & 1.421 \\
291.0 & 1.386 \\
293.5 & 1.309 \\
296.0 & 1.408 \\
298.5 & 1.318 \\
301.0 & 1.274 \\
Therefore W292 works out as 1.38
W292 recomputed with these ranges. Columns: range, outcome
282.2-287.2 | 1.5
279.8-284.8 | 1.5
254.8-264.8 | 1.26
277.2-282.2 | 1.54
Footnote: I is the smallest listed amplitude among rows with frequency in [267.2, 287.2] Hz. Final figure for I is 1.257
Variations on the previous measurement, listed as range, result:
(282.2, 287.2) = 1.491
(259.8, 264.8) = 1.217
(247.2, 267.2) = 1.188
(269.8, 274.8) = 1.351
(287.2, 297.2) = 1.309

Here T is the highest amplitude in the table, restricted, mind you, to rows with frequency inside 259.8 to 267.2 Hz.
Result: 1.326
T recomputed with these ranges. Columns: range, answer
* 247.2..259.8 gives 1.323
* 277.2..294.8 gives 1.564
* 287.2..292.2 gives 1.421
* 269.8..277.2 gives 1.433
